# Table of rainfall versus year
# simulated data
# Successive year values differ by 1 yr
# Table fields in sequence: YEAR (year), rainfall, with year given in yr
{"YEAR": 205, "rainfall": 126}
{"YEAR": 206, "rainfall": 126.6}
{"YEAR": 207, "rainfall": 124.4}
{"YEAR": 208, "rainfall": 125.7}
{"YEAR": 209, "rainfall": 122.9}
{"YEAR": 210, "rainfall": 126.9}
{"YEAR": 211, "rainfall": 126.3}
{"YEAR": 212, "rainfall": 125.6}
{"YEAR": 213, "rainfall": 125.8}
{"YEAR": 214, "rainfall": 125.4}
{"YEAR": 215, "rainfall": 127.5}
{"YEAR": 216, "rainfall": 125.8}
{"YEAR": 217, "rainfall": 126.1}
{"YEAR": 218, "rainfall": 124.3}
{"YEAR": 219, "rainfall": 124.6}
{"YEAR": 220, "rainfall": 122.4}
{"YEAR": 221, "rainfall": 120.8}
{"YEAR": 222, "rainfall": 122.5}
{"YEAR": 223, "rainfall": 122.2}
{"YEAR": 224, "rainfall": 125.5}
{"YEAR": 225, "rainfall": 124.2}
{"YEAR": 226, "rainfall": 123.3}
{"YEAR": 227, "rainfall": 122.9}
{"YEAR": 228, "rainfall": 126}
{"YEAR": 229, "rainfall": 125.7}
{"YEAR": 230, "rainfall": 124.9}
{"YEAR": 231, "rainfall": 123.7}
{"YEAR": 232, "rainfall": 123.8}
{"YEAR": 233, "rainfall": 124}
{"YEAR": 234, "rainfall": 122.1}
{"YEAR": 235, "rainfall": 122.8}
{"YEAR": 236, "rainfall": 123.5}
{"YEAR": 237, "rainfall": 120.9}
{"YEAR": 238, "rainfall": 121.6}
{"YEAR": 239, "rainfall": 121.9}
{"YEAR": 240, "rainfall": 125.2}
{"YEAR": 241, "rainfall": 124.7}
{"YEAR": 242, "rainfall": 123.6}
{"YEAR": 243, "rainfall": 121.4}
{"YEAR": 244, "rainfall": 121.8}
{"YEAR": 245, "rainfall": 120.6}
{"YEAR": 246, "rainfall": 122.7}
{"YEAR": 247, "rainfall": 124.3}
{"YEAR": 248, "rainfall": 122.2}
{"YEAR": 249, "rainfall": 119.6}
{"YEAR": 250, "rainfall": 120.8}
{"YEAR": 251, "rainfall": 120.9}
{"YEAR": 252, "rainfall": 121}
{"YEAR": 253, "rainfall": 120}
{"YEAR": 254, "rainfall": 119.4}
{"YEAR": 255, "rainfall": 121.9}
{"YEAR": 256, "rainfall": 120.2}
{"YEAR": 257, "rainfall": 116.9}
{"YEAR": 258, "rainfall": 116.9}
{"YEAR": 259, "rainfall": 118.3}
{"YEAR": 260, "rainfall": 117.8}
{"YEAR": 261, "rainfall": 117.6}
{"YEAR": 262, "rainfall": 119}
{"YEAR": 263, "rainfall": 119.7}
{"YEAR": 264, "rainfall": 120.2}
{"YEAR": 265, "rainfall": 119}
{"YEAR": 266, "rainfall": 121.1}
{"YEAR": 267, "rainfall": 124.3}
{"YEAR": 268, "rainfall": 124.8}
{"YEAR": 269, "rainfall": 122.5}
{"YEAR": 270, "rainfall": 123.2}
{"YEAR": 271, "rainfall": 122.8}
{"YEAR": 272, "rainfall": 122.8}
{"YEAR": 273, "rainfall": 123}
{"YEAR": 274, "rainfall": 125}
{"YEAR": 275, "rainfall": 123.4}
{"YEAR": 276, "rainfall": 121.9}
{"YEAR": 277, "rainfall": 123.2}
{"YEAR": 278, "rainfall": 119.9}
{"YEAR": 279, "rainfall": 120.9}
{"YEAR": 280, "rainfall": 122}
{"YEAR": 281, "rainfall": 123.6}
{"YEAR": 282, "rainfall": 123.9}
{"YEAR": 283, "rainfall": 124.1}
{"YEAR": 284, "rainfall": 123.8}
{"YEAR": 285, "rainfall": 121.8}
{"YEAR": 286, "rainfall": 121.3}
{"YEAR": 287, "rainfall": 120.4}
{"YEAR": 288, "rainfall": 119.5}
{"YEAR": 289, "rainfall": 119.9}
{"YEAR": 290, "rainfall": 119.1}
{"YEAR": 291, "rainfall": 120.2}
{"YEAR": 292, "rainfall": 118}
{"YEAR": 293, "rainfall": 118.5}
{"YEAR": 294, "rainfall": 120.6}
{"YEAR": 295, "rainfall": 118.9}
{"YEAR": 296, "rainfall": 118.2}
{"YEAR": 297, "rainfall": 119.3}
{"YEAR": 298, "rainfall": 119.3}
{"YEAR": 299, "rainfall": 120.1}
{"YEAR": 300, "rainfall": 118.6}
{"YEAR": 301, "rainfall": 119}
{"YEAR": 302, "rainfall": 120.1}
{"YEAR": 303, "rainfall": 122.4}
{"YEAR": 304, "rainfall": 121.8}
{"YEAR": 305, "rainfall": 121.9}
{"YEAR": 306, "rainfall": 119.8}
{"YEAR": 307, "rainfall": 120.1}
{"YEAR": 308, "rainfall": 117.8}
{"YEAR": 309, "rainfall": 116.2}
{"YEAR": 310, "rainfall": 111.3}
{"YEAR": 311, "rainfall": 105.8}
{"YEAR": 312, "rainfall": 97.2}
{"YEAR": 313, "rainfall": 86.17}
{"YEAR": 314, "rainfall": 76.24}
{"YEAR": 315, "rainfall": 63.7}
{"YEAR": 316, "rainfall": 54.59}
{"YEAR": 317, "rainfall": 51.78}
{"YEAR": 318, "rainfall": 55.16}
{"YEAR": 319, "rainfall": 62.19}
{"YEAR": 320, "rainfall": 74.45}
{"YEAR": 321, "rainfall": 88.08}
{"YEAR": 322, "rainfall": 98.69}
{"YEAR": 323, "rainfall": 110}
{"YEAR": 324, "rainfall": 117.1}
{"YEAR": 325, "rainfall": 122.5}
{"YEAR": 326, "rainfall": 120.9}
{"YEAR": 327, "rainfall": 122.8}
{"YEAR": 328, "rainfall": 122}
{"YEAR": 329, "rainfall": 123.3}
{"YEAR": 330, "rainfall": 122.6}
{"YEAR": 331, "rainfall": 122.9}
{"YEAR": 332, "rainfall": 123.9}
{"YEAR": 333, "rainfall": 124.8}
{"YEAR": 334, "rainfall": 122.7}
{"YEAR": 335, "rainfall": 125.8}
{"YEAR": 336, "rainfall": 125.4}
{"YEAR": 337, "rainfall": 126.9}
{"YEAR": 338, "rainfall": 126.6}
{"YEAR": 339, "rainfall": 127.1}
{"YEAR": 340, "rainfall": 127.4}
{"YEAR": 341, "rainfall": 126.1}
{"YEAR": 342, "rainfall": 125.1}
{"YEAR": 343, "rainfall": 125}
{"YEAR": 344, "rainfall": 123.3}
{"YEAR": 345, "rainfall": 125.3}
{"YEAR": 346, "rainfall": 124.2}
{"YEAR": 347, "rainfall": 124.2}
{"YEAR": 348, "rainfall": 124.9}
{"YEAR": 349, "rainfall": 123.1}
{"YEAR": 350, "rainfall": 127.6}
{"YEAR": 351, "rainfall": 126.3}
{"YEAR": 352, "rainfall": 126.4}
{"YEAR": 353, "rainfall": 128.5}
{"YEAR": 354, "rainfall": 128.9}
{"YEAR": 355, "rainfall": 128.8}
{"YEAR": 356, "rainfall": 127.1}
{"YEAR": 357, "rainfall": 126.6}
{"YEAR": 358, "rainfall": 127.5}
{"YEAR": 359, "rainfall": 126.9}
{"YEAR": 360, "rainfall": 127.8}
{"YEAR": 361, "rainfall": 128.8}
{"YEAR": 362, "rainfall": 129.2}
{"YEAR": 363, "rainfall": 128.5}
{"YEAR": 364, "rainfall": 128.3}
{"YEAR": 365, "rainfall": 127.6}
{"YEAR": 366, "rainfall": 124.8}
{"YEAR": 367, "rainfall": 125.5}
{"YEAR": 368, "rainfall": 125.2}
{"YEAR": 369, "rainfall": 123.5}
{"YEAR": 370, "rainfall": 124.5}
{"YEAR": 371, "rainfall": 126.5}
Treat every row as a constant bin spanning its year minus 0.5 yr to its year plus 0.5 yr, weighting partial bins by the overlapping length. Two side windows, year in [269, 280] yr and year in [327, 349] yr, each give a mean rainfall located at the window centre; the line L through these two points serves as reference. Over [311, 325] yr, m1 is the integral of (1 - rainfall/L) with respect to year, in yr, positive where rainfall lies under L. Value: 4.7 yr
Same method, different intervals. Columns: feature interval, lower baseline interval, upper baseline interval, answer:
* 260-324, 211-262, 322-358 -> 5.83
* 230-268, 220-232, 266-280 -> 0.60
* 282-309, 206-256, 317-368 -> 0.23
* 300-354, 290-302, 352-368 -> 4.77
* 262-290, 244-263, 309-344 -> -1.48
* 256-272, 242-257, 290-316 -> -0.25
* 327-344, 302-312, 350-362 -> -0.24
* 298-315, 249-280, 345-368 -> 1.74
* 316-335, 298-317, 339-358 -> 1.81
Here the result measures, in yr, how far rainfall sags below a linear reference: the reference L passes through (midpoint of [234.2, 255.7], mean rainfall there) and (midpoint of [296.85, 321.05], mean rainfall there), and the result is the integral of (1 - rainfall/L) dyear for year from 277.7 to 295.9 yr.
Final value -2.3 yr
